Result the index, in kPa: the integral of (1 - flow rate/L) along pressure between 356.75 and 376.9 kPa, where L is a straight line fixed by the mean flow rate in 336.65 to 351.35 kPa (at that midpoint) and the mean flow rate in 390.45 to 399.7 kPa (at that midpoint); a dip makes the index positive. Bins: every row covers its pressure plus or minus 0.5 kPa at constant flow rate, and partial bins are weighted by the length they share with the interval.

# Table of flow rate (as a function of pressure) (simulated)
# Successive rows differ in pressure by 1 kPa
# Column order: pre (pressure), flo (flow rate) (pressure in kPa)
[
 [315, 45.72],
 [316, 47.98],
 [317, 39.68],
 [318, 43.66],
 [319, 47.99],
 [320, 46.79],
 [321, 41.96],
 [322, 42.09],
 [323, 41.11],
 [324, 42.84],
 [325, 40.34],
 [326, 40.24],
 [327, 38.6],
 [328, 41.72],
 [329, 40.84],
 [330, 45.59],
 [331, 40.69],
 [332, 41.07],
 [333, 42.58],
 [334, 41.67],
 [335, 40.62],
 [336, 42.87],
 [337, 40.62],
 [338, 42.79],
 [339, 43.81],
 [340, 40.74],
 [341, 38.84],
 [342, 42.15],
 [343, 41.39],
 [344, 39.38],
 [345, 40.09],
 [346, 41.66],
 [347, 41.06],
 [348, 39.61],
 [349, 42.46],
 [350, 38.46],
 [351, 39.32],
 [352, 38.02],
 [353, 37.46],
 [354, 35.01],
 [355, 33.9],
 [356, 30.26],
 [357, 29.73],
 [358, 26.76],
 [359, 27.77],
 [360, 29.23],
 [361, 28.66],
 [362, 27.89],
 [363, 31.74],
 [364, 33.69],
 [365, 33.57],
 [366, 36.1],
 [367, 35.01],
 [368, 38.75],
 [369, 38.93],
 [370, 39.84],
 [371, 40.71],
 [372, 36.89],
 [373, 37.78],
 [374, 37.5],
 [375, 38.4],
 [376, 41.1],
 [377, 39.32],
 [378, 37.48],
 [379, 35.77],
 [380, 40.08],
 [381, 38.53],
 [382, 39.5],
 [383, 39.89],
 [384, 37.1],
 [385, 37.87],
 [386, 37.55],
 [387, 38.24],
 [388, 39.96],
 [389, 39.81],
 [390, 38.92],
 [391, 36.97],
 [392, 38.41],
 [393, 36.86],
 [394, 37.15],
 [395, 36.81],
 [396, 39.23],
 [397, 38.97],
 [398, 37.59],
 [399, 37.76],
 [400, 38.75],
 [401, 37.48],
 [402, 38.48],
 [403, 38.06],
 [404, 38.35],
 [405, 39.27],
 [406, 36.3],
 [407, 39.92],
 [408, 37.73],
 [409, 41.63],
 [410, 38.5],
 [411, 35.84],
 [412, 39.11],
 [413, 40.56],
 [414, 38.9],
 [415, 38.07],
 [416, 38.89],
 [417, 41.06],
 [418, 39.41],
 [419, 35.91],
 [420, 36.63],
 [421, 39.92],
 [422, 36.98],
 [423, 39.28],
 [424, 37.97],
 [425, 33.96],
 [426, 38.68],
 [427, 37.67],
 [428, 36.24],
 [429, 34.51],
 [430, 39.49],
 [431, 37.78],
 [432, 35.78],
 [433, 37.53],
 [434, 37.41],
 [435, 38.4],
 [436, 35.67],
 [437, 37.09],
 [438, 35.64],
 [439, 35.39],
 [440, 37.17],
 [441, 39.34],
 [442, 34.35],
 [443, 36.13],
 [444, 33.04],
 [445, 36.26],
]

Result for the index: 2.44 kPa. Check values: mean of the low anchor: 40.8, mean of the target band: 34.7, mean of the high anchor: 37.8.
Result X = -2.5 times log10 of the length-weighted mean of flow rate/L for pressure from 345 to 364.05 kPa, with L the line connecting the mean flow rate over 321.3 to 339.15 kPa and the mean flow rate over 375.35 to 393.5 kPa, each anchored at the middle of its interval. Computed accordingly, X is 0.17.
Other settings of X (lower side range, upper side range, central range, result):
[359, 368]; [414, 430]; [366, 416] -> -0.109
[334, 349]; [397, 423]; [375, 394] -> 0.028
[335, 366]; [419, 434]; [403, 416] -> -0.044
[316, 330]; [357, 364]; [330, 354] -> -0.146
